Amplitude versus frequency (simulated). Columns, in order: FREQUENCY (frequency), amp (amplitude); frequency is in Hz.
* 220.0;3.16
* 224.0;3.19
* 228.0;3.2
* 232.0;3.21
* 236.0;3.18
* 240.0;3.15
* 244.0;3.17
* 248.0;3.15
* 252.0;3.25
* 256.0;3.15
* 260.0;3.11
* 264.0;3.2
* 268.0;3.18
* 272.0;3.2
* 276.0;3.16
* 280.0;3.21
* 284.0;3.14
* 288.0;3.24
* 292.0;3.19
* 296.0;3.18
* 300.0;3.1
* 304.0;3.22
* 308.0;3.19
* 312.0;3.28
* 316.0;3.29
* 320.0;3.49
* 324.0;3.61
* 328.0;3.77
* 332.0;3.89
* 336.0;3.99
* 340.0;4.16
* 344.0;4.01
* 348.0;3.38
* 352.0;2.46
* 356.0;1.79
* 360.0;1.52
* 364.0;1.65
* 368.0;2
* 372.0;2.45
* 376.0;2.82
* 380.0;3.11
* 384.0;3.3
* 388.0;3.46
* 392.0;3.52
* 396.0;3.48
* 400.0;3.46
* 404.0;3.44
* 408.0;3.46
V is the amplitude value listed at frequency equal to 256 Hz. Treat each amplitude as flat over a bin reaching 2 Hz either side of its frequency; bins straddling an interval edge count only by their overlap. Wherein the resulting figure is 3.15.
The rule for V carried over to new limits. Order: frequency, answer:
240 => 3.15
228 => 3.2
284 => 3.14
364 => 1.65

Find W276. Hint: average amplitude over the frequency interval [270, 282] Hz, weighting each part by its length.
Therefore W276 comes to 3.19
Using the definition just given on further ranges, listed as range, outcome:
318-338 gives 3.75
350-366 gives 1.85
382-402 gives 3.44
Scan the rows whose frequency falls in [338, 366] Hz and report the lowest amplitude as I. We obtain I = 1.52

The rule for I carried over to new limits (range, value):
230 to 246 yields 3.15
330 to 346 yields 3.89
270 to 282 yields 3.16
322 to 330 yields 3.61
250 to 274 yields 3.11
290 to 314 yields 3.1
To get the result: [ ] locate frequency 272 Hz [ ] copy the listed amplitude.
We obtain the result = 3.2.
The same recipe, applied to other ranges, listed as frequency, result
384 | 3.3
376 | 2.82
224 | 3.19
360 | 1.52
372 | 2.45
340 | 4.16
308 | 3.19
